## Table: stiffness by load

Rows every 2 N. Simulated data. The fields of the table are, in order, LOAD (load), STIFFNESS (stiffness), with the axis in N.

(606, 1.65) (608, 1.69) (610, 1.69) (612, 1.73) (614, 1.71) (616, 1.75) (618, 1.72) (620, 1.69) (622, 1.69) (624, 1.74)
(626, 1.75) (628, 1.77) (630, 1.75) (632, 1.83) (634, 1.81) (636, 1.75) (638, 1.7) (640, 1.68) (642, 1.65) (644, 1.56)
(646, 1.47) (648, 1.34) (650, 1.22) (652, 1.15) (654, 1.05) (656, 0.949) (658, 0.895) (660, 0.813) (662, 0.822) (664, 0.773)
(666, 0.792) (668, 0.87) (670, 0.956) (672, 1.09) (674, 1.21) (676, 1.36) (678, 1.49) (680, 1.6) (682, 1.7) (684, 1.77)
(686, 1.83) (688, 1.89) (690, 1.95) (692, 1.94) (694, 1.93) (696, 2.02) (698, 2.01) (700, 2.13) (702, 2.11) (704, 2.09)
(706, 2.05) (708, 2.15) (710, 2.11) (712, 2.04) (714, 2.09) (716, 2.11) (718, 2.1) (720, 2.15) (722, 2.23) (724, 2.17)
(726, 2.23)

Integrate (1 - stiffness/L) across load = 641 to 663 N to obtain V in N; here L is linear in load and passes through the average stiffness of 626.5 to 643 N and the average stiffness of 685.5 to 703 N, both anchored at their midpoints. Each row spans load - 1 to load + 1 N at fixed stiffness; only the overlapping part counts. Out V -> 7.7 N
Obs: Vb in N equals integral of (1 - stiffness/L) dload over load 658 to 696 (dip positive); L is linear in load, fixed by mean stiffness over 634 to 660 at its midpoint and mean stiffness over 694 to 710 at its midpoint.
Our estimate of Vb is 8.6 N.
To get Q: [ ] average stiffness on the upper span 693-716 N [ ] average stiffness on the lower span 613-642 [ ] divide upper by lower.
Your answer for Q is 1.19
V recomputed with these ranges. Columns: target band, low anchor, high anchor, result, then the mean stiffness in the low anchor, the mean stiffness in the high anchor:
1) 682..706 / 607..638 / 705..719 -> 0.7 N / 1.74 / 2.09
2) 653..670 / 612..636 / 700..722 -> 9.2 N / 1.75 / 2.11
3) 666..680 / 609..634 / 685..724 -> 5.6 N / 1.74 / 2.05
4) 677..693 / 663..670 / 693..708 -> -3.0 N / 0.832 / 2.06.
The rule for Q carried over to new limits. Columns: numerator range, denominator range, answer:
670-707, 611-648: 1.04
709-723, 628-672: 1.65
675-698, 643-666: 1.65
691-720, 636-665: 1.67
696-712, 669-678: 1.75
